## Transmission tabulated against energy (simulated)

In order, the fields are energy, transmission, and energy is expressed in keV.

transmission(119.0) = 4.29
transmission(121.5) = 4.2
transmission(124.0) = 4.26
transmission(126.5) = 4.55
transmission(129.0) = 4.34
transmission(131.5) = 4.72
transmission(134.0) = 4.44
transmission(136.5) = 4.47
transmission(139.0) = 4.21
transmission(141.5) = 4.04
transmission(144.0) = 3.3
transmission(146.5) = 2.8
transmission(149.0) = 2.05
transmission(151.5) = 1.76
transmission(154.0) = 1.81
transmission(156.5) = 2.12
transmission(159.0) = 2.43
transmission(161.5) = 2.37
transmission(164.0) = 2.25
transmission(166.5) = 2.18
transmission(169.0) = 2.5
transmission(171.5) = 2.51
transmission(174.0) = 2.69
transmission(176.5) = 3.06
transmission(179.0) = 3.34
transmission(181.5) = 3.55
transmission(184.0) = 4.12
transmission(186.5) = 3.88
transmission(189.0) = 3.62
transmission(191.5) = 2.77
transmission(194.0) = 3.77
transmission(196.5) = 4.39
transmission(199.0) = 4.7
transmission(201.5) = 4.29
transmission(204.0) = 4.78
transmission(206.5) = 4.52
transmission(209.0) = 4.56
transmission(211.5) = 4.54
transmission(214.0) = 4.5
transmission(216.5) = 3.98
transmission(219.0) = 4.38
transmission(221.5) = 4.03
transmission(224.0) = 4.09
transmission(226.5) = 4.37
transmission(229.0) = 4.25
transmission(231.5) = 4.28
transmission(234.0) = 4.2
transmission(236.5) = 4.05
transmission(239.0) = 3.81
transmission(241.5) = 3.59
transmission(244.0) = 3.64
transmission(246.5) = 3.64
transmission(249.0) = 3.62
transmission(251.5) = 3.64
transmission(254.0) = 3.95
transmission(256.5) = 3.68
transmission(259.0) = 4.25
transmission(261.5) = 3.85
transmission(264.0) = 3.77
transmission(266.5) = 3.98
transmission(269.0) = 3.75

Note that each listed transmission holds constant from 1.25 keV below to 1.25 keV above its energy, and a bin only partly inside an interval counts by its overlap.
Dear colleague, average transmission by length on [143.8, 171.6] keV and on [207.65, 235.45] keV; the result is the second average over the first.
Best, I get 1.87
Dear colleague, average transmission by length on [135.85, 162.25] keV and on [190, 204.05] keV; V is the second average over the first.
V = 1.4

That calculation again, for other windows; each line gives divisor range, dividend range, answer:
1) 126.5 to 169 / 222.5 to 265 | 1.26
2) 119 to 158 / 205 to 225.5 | 1.22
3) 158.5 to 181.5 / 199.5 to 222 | 1.67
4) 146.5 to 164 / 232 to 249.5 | 1.78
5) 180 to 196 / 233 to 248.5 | 1.04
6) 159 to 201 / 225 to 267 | 1.21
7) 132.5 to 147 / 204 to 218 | 1.13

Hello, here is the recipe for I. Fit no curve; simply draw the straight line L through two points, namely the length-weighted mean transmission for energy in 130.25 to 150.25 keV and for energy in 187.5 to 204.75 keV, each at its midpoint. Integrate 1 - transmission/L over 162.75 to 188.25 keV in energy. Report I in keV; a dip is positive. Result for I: 5.9 keV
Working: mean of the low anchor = 3.75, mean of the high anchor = 4.02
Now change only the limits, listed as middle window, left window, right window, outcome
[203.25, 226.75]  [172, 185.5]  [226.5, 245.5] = -3.93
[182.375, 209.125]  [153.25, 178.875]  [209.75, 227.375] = -4.75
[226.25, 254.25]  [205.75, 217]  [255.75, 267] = 1.60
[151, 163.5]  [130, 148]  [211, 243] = 5.87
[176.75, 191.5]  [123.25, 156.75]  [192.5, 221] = 1.83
